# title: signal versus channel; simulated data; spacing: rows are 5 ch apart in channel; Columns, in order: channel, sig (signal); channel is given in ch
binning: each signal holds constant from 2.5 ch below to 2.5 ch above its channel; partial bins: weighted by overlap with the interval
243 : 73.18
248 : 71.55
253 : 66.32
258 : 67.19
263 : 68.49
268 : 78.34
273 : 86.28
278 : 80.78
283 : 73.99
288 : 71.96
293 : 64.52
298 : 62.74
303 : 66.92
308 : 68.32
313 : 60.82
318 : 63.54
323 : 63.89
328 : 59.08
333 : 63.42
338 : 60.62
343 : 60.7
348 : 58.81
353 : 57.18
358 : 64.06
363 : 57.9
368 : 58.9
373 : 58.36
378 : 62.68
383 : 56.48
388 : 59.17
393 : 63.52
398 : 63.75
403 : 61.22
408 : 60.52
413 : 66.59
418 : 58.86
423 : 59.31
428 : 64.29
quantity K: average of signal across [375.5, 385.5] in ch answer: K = 59.6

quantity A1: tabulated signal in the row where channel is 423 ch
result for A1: 59.31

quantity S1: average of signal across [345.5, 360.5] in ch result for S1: 60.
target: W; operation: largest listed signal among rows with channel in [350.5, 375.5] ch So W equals 64.06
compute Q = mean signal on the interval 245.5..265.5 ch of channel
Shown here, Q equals 68.4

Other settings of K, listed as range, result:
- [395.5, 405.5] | 62.5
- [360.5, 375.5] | 58.4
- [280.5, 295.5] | 70.2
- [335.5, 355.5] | 59.3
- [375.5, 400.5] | 61.1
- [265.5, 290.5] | 78.3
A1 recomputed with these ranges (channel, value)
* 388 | 59.17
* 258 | 67.19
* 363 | 57.9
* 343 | 60.7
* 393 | 63.52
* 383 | 56.48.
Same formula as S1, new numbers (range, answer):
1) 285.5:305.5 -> 66.5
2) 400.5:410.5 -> 60.9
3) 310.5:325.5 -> 62.8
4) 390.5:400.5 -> 63.6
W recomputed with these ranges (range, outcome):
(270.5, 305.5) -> 86.28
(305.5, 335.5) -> 68.32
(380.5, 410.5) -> 63.75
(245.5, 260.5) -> 71.55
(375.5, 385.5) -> 62.68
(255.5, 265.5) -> 68.49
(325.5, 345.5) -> 63.42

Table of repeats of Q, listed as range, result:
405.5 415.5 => 63.6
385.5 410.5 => 61.6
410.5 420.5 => 62.7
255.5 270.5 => 71.3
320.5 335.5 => 62.1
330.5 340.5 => 62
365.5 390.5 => 59.1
